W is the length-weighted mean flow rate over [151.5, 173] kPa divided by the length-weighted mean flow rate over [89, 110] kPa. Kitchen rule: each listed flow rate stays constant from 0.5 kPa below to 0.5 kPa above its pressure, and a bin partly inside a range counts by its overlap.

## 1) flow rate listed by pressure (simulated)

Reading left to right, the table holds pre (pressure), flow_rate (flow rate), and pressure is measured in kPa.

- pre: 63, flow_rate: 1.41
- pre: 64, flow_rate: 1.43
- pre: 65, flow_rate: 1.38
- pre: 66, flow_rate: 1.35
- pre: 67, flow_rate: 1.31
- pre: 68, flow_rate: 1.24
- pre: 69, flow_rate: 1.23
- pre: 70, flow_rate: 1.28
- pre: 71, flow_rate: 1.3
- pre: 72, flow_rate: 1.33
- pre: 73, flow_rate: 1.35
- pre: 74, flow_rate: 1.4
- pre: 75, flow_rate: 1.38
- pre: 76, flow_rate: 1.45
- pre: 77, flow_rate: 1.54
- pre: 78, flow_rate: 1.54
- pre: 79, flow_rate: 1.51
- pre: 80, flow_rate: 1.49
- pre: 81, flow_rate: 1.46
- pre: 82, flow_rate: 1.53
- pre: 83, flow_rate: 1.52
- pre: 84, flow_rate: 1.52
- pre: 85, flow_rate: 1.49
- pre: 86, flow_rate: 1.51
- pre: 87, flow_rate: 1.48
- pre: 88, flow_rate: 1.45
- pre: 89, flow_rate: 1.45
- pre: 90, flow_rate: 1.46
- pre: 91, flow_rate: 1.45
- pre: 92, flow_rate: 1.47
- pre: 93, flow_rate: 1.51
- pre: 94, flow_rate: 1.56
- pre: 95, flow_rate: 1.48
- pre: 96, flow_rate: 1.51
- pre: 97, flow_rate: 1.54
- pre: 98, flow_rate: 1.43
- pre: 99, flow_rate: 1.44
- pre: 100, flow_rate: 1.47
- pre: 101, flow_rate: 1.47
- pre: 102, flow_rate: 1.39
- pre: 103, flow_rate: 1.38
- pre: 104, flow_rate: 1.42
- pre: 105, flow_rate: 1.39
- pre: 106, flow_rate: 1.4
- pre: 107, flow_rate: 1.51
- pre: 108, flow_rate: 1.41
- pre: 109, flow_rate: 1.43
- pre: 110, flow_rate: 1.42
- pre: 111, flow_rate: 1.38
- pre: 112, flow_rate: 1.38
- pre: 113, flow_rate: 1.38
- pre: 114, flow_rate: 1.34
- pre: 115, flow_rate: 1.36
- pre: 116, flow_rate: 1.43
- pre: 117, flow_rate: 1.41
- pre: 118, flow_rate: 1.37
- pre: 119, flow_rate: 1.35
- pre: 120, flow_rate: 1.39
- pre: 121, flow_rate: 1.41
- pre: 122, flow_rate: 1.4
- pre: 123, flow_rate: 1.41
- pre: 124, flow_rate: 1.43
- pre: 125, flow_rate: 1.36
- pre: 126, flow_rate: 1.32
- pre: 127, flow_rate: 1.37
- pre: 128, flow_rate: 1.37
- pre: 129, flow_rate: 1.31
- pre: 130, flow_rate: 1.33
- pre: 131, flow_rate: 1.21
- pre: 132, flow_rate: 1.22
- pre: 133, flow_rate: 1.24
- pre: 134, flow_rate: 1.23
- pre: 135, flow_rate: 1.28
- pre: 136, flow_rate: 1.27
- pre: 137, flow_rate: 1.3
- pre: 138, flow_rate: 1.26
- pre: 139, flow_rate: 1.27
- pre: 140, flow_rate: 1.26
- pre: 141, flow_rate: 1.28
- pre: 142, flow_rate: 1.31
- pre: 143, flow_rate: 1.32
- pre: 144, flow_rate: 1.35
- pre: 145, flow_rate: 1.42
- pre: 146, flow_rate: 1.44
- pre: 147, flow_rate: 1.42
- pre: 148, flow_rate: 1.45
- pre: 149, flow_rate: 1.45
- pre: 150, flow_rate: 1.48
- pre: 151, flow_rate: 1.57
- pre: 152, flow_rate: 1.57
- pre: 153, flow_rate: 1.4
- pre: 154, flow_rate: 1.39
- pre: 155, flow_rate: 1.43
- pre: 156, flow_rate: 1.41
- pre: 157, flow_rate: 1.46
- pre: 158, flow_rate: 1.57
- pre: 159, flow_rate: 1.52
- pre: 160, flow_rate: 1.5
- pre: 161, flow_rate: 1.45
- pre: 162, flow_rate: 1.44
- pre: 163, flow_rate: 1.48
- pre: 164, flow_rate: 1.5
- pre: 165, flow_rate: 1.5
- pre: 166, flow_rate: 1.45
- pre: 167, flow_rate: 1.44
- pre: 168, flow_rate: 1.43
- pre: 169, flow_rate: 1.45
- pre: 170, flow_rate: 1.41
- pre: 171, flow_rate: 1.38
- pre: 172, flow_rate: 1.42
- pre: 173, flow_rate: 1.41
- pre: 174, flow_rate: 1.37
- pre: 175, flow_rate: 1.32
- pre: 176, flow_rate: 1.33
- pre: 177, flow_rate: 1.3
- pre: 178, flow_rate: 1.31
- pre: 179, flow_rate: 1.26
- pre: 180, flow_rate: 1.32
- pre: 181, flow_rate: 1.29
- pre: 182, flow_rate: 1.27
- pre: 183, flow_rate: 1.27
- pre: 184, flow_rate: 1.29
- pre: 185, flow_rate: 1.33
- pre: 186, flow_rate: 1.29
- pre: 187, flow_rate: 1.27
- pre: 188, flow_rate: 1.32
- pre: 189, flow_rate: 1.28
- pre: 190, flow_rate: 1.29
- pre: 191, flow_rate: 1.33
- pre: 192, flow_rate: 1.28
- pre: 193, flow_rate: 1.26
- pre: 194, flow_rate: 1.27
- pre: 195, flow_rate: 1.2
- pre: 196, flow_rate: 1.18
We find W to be 1.00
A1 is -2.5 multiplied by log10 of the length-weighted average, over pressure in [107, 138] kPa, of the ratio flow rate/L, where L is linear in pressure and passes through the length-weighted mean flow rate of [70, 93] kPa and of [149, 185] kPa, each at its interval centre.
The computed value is 0.06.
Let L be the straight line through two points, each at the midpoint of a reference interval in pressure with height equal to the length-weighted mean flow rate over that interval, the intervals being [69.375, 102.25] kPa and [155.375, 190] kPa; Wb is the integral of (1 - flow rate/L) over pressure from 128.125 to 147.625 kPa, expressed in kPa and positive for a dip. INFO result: 1.5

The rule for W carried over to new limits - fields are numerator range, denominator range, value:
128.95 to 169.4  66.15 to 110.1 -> 0.97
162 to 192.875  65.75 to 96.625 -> 0.94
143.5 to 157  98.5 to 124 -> 1.03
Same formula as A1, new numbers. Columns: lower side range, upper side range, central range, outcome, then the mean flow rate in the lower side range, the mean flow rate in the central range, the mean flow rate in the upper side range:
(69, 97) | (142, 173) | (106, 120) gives 0.04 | 1.46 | 1.4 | 1.45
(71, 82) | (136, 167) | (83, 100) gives -0.04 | 1.44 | 1.49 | 1.42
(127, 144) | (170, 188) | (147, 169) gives -0.13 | 1.28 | 1.47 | 1.32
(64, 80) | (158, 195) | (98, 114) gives -0.03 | 1.38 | 1.42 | 1.36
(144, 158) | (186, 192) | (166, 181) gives -0.01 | 1.45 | 1.37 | 1.3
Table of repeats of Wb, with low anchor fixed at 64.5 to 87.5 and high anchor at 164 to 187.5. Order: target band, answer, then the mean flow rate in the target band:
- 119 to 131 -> 0.2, 1.37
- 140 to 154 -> -0.4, 1.41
